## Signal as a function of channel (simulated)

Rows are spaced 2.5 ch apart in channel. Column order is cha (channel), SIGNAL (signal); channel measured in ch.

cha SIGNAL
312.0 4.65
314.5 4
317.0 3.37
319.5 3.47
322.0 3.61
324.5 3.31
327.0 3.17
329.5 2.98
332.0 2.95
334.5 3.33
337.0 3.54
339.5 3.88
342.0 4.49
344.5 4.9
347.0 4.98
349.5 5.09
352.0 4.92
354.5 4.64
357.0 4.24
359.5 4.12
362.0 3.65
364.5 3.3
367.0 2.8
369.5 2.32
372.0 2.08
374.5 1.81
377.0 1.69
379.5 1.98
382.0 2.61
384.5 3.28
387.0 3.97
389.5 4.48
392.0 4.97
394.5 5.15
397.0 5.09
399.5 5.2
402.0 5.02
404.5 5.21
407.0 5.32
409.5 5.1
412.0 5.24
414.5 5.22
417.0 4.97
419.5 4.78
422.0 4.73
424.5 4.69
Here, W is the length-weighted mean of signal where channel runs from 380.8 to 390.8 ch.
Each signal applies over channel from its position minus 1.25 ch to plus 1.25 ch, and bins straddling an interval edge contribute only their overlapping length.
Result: 3.6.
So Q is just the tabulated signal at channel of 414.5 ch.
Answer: 5.22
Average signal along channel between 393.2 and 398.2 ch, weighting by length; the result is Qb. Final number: 5.12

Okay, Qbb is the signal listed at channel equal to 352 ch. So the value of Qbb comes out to 4.92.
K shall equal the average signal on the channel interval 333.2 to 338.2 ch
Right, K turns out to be 3.43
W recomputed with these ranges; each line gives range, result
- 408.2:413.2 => 5.17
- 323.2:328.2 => 3.24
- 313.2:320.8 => 3.62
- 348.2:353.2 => 5.01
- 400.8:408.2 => 5.18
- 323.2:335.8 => 3.15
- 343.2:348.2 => 4.94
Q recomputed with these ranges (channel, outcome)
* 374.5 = 1.81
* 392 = 4.97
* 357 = 4.24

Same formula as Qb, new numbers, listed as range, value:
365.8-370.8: 2.55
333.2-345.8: 4.03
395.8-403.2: 5.1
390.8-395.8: 5.06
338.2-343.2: 4.18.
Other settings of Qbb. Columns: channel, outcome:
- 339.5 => 3.88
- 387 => 3.97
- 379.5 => 1.98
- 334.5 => 3.33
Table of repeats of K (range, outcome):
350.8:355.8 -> 4.77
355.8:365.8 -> 3.82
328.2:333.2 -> 2.97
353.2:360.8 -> 4.33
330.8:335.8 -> 3.15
